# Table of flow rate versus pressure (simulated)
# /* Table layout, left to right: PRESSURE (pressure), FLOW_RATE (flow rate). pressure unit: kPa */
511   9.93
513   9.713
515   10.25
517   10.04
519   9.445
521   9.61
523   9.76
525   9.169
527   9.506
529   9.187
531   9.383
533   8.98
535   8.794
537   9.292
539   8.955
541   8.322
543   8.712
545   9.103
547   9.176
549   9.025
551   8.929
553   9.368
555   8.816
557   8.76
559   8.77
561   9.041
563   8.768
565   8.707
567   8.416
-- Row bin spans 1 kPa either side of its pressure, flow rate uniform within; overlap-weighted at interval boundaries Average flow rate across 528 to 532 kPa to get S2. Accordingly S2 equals 9.29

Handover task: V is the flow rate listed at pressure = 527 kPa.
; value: 9.506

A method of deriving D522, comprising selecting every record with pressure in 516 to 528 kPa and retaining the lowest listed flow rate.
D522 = 9.169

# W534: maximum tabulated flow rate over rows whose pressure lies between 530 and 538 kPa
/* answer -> 9.383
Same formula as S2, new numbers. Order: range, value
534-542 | 8.84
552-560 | 8.93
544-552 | 9.06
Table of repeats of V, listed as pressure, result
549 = 9.025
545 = 9.103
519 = 9.445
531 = 9.383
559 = 8.77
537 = 9.292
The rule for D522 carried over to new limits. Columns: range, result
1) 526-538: 8.794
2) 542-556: 8.712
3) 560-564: 8.768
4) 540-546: 8.322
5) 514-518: 10.04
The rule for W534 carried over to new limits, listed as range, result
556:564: 9.041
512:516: 10.25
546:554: 9.368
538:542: 8.955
